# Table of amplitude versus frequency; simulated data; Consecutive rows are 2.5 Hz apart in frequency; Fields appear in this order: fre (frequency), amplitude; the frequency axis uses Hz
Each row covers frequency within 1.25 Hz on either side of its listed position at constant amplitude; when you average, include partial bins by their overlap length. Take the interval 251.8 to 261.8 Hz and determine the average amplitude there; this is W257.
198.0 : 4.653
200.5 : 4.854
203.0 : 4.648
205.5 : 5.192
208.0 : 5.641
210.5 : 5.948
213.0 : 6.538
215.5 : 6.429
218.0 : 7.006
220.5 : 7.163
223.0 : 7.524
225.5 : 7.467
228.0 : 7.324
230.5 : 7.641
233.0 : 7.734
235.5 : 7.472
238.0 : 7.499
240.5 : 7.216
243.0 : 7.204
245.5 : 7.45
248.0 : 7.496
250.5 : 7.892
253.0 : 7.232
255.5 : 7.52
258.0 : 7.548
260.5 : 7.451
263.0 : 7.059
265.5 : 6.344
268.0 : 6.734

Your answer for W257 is 7.44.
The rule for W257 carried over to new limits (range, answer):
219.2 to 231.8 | 7.42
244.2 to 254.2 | 7.52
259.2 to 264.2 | 7.26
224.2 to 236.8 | 7.53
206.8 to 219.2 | 6.31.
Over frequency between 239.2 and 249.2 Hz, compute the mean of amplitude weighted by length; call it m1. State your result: 7.34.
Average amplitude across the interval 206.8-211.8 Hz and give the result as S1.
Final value 5.8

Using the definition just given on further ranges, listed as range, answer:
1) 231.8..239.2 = 7.57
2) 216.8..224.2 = 7.23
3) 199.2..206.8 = 4.9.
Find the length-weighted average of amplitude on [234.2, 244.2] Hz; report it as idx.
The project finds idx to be 7.35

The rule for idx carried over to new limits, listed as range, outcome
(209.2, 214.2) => 6.23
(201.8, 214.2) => 5.59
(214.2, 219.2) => 6.71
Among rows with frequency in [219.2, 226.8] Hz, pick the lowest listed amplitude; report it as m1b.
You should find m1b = 7.163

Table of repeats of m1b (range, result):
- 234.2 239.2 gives 7.472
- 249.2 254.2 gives 7.232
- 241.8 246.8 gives 7.204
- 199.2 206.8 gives 4.648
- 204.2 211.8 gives 5.192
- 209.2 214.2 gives 5.948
